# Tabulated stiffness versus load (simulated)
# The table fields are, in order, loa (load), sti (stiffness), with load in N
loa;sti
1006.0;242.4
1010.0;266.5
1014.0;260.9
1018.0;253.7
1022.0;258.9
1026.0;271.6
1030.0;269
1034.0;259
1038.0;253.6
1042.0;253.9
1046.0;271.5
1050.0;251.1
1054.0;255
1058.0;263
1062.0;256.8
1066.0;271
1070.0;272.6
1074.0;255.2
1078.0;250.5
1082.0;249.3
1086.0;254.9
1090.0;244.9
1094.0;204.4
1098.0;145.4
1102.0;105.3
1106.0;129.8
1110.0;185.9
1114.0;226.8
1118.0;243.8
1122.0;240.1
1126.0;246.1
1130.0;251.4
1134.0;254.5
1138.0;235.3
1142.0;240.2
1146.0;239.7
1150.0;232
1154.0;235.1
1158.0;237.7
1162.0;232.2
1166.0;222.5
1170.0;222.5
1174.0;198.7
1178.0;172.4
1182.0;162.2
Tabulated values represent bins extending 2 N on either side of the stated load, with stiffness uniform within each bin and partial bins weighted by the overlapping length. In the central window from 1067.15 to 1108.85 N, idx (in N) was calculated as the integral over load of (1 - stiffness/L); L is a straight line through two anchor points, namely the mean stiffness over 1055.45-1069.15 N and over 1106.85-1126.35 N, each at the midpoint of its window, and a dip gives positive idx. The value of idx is 5.7 N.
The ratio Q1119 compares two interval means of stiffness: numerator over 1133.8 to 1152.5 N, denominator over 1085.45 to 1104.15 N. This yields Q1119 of 1.29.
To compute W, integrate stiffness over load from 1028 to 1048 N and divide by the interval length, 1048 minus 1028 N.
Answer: 261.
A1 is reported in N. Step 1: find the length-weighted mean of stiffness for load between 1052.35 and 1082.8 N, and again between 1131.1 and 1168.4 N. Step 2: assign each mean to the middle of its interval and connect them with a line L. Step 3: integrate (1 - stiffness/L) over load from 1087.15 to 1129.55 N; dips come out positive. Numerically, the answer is 8.1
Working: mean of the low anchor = 260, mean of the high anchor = 237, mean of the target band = 200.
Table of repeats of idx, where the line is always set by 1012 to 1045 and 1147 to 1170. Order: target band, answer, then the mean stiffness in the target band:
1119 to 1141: -0.68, 245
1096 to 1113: 6.75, 147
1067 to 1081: -0.52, 260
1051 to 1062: -0.16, 258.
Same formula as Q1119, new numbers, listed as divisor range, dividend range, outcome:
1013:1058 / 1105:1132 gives 0.85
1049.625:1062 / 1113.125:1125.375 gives 0.93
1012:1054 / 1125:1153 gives 0.93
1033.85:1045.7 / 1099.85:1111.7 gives 0.54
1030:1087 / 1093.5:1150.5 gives 0.82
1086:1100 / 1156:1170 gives 1.11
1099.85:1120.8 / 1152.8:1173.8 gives 1.26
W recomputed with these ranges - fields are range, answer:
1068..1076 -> 264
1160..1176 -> 219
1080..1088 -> 252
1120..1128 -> 243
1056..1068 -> 264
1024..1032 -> 270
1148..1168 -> 232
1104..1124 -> 205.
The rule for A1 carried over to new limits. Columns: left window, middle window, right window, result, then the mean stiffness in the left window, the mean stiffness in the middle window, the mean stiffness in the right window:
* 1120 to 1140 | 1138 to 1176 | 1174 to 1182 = -4.26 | 245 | 229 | 176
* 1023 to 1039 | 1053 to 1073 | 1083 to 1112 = -3.45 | 264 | 264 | 184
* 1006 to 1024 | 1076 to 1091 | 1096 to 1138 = -1.91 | 258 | 250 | 204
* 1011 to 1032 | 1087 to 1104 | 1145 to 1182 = 4.27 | 263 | 180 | 218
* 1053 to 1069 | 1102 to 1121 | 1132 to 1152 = 4.52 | 263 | 189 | 240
